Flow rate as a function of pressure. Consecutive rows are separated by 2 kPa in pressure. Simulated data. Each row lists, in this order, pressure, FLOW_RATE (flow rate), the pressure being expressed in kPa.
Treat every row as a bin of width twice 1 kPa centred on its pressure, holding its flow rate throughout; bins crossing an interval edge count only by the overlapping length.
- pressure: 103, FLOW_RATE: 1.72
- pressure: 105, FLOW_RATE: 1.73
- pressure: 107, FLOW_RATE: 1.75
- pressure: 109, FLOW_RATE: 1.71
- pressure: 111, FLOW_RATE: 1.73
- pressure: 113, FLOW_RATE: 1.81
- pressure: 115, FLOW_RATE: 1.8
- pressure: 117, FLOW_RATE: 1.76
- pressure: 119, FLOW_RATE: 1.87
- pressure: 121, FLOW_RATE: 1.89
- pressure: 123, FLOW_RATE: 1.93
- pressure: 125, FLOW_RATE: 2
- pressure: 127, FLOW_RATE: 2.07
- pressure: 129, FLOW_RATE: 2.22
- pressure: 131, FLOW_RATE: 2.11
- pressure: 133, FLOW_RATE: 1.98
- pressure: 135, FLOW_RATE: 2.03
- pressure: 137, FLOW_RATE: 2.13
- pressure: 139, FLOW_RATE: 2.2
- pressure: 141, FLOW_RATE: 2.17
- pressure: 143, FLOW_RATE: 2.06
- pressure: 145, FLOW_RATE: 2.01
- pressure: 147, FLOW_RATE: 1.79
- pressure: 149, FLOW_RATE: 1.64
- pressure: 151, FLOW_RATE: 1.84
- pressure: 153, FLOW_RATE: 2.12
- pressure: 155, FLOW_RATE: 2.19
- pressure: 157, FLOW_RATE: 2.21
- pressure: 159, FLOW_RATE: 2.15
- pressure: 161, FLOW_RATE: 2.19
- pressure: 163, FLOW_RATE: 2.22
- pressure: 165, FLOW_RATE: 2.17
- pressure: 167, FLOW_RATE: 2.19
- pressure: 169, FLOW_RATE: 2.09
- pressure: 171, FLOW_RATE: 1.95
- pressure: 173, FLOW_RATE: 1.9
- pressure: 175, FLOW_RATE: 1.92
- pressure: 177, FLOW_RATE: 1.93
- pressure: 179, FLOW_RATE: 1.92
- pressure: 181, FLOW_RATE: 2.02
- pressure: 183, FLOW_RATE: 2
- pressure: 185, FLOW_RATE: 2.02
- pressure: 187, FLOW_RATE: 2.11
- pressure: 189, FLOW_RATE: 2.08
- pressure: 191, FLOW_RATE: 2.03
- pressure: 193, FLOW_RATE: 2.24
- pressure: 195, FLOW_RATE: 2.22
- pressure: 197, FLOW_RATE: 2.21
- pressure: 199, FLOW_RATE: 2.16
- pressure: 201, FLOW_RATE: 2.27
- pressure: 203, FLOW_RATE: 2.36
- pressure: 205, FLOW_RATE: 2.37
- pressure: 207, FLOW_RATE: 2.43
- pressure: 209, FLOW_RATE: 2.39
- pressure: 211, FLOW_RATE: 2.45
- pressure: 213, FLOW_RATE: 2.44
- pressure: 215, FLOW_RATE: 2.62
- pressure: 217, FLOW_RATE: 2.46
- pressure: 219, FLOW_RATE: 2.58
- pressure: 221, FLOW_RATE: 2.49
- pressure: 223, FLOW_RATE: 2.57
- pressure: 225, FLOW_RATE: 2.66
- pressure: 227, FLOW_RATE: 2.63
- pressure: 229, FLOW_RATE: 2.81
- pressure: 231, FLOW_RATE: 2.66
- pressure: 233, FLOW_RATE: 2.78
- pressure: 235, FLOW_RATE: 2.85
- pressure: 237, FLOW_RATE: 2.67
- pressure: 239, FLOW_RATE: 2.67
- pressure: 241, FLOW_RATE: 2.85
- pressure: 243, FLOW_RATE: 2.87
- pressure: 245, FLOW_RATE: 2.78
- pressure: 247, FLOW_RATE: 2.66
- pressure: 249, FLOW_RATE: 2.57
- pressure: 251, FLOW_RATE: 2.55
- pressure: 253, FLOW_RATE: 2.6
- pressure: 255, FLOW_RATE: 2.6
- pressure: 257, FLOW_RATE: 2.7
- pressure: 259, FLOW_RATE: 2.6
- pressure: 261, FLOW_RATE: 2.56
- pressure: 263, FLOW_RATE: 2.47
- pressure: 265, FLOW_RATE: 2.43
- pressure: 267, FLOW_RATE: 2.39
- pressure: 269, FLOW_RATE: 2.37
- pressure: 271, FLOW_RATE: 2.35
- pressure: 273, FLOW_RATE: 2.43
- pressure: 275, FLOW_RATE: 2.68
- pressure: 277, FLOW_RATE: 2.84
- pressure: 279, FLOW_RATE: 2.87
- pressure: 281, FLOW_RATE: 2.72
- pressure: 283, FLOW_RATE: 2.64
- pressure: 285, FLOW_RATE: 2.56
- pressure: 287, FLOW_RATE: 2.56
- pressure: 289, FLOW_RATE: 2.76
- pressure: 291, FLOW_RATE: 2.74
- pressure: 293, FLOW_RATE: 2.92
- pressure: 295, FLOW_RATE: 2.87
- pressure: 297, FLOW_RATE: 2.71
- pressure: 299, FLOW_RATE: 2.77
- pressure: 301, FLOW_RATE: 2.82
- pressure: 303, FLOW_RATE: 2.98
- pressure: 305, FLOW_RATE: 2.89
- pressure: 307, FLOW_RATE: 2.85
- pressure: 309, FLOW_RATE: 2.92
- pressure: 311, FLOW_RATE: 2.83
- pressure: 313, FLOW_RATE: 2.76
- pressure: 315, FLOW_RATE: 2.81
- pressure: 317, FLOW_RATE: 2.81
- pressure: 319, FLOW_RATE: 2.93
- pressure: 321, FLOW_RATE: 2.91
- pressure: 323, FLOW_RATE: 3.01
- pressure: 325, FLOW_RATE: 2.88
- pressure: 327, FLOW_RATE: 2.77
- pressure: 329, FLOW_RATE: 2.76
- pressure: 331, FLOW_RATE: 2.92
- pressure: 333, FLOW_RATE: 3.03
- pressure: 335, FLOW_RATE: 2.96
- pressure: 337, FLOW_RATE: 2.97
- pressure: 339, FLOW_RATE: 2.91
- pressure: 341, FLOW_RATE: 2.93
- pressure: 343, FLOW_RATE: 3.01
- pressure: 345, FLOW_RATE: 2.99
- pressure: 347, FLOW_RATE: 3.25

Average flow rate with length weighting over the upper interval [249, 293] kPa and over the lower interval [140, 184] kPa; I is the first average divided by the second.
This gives 1.28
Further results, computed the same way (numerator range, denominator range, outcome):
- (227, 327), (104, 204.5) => 1.34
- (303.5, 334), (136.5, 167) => 1.38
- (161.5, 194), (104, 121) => 1.15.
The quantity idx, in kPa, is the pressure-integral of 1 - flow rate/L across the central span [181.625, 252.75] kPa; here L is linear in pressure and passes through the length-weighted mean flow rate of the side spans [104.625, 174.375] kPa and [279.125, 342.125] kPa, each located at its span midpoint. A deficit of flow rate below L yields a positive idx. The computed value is -2.7 kPa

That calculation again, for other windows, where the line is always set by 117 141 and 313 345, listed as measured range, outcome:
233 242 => -0.92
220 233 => -1.00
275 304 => -0.34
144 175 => 1.81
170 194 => 2.70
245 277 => 0.73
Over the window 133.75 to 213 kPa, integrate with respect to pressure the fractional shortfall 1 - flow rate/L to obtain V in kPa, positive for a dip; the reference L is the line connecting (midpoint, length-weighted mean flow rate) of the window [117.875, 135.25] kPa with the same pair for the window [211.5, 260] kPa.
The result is 5.8 kPa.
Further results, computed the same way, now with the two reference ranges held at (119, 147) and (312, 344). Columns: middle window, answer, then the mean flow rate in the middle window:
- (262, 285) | 0.85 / 2.56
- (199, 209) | 0.06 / 2.34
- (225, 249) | -2.28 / 2.74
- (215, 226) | -0.59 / 2.56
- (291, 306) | -0.41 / 2.84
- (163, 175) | 0.76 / 2.06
